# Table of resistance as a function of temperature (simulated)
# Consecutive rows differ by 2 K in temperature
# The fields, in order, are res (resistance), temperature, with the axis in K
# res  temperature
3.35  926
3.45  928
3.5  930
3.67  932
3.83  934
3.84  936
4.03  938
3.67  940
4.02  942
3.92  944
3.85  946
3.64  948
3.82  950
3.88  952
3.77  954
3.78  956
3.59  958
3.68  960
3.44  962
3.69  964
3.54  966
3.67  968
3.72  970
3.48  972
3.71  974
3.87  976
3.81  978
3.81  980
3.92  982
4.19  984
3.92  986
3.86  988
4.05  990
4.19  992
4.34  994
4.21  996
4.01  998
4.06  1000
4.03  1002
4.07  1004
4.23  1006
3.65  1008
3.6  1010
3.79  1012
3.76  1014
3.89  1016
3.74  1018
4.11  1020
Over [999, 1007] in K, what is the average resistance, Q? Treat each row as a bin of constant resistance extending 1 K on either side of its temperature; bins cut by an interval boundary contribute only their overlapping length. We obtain 4.1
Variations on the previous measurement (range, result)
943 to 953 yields 3.82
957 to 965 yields 3.6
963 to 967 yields 3.62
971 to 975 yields 3.59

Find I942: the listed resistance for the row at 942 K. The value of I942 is 4.02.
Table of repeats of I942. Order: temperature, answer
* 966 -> 3.54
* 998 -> 4.01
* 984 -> 4.19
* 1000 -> 4.06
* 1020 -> 4.11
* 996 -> 4.21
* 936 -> 3.84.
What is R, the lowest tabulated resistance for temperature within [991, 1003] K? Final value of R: 4.01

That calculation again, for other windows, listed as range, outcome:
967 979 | 3.48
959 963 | 3.44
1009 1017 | 3.6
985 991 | 3.86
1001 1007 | 4.03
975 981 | 3.81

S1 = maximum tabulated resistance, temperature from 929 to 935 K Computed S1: 3.83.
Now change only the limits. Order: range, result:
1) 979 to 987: 4.19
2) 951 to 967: 3.88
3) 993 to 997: 4.34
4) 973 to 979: 3.87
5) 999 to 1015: 4.23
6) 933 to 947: 4.03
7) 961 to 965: 3.69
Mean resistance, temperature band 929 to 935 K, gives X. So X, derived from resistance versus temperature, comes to 3.67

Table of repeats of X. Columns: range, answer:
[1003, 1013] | 3.87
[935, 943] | 3.89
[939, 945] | 3.87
